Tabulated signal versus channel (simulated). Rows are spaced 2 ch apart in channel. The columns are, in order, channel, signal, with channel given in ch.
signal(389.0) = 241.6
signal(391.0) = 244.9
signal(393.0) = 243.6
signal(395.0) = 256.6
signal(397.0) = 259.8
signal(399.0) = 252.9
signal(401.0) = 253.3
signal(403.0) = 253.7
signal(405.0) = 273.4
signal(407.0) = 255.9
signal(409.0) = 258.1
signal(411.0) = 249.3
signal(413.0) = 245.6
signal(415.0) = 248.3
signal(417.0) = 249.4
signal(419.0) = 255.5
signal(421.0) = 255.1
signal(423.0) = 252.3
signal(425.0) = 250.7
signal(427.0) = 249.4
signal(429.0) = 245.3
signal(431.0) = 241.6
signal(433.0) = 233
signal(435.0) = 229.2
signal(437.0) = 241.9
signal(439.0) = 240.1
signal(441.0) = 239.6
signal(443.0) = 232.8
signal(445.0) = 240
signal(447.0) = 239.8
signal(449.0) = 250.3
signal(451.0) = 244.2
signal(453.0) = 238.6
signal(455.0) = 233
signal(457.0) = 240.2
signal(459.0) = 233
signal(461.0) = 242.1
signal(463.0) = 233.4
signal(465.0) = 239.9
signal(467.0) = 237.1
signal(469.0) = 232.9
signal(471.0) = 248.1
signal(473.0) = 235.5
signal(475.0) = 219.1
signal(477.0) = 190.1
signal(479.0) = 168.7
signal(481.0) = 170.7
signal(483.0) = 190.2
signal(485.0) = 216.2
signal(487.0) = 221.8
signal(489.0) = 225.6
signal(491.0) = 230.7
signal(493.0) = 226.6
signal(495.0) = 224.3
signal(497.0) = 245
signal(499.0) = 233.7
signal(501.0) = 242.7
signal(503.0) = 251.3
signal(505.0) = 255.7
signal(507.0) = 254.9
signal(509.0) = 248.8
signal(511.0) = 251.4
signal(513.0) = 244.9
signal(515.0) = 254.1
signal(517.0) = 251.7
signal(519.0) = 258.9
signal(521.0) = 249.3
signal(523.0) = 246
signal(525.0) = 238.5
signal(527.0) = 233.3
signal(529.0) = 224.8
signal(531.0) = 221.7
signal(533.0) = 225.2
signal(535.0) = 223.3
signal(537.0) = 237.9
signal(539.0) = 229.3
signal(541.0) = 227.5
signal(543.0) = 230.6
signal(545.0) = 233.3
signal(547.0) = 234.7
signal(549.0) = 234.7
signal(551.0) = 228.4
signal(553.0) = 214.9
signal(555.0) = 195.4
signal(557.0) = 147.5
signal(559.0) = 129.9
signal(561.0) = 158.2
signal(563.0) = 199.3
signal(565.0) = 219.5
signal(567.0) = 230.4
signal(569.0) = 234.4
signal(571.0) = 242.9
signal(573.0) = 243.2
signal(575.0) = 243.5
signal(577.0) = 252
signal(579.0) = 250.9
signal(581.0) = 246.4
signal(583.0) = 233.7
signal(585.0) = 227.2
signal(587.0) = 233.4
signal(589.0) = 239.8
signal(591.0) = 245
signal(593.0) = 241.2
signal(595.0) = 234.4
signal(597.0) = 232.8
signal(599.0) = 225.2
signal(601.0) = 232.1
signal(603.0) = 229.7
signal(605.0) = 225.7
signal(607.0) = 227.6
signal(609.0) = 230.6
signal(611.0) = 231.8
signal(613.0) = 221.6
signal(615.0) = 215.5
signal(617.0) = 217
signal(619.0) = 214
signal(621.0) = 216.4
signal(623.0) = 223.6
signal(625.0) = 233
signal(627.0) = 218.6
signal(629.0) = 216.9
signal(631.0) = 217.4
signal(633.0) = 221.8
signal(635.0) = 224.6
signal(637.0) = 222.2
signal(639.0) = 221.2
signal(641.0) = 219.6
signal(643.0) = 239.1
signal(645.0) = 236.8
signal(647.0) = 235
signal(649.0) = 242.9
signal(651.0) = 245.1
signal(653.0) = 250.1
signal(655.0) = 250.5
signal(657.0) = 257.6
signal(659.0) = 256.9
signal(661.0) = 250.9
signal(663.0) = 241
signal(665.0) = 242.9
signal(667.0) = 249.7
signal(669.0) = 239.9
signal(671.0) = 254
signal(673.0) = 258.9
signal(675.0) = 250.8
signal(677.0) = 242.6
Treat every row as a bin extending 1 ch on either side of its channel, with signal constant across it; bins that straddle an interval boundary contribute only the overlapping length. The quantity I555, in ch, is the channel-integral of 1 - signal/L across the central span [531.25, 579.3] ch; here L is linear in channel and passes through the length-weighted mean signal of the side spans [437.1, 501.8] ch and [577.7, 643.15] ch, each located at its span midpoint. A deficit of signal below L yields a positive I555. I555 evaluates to 1.9 ch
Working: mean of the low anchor 228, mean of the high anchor 228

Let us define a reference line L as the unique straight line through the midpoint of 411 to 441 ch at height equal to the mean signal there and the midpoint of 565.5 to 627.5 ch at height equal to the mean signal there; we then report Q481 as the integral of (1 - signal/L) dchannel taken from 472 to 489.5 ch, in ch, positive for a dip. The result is 2.7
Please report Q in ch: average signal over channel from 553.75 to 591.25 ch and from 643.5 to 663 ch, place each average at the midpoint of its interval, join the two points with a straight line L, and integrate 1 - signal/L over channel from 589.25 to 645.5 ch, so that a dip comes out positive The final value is 1.9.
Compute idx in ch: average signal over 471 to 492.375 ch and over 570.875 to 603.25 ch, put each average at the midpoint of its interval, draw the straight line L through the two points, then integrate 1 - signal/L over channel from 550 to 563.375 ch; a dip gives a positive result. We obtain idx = 2.8 ch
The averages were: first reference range 209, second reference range 239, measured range 181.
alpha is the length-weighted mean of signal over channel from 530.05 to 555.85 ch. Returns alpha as 226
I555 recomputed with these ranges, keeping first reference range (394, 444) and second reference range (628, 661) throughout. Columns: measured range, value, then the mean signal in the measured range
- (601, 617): 0.8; 226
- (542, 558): 1.7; 215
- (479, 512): 2.1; 229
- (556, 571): 3.0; 192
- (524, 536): 0.7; 228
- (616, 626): 0.7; 221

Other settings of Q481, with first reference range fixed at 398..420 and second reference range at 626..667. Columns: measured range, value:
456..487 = 3.7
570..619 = 1.2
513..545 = 1.0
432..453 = 1.0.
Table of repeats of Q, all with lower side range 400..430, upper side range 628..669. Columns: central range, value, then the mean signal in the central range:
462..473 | 0.50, 238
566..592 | 0.18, 240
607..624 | 1.26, 222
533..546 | 0.78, 230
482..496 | 1.62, 219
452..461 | 0.48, 237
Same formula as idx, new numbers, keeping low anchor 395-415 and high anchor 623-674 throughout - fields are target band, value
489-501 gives 0.8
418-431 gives 0.2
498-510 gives 0.0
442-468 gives 1.3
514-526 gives -0.1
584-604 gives 0.6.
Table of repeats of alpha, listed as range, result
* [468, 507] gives 223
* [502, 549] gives 240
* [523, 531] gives 233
